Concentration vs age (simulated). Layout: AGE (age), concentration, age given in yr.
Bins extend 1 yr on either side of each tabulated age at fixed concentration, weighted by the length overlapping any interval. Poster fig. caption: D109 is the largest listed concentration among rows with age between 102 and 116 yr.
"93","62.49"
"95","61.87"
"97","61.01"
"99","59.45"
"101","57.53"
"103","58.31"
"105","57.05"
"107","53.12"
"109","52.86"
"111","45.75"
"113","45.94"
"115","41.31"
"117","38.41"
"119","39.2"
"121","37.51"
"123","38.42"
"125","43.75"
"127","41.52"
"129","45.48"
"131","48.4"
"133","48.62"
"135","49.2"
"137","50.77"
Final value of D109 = 58.31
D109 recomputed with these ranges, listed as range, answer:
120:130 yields 45.48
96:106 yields 61.01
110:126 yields 45.94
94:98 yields 61.87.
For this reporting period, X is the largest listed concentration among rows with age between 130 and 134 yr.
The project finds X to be 48.62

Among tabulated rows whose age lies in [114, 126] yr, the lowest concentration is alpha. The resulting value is 37.51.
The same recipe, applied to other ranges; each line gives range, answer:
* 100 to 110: 52.86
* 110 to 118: 38.41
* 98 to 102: 57.53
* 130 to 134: 48.4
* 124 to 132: 41.52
